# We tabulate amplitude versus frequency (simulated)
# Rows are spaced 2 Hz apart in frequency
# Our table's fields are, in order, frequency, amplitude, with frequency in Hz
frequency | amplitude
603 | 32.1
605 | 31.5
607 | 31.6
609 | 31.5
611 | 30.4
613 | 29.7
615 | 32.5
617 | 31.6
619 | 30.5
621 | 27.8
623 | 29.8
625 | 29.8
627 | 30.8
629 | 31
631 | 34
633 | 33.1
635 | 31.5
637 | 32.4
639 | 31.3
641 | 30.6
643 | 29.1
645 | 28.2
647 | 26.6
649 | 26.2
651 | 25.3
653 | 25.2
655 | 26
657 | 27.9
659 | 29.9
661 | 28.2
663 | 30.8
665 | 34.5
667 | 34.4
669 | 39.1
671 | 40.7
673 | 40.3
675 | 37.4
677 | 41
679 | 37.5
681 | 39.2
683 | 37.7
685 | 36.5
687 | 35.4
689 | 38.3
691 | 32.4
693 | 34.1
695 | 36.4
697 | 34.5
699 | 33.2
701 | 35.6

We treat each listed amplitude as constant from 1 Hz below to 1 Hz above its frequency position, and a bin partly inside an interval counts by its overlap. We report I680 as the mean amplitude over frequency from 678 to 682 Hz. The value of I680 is 38.4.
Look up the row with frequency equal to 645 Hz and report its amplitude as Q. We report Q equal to 28.2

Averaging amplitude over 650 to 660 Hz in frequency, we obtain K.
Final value 26.9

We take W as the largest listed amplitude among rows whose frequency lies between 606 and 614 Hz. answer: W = 31.6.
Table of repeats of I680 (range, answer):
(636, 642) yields 31.4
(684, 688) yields 36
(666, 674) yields 38.6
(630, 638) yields 32.8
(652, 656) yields 25.6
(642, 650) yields 27.5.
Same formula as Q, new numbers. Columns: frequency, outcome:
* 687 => 35.4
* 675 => 37.4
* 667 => 34.4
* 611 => 30.4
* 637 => 32.4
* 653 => 25.2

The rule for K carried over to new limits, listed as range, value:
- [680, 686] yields 37.8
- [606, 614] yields 30.8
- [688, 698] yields 35.1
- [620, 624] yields 28.8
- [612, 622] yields 30.4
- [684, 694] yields 35.3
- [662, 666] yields 32.6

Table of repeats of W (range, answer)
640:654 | 30.6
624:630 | 31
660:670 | 39.1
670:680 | 41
